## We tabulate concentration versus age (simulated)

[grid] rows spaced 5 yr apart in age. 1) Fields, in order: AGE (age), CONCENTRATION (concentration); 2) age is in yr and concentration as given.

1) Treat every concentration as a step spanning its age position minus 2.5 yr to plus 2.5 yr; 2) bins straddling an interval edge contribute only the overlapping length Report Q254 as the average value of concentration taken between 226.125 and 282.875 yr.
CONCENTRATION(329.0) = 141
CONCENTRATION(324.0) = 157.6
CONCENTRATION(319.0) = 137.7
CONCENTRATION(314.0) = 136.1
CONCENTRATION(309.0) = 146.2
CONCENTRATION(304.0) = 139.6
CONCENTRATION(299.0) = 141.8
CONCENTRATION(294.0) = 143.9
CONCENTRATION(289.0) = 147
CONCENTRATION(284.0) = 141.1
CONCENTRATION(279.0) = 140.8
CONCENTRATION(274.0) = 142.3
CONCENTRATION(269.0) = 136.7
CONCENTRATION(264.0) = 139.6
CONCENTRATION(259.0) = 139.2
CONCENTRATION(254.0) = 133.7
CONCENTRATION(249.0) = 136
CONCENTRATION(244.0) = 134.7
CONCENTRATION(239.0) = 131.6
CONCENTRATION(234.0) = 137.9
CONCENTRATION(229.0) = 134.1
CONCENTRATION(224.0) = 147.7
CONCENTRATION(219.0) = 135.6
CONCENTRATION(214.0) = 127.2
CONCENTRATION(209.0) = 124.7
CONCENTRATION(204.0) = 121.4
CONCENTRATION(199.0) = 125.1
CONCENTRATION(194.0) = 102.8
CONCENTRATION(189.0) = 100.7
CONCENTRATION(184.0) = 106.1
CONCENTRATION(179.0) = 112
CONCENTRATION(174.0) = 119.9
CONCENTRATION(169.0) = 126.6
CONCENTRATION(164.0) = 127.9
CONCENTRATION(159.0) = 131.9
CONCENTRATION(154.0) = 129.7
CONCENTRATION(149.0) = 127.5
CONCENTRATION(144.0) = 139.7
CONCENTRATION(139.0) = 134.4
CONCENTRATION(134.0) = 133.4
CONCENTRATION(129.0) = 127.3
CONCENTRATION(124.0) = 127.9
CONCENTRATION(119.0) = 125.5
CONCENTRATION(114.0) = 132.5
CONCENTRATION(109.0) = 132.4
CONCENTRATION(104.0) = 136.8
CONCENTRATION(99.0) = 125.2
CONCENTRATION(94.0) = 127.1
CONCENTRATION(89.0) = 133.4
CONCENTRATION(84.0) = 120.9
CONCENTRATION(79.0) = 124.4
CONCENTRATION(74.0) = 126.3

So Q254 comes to 137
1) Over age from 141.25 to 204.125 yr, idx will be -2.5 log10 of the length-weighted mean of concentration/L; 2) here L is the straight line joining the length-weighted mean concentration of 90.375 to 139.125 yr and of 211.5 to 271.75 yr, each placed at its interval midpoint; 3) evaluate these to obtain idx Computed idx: 0.10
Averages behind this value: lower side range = 130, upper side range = 136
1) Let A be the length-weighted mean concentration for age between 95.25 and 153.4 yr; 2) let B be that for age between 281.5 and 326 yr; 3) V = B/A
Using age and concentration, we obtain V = 1.1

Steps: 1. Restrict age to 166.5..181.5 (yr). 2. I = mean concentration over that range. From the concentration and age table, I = 120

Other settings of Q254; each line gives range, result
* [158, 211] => 118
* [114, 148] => 131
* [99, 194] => 126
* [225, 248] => 136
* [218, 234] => 139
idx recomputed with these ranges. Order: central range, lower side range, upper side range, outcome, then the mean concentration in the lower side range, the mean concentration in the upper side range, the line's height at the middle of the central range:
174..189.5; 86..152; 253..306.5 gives 0.228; 131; 141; 135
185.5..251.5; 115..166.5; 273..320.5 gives 0.073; 131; 142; 136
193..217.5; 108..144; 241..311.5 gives 0.117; 131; 140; 136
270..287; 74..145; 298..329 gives -0.003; 130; 143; 141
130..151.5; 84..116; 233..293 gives -0.007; 130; 139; 132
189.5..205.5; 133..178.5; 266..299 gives 0.169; 129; 142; 133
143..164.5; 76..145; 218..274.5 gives 0.009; 130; 137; 132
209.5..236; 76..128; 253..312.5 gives 0.011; 129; 141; 137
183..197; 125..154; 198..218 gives 0.221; 132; 125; 127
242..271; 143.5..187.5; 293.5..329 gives -0.008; 123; 143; 136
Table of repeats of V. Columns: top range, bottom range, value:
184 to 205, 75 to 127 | 0.86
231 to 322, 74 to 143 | 1.08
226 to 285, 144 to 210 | 1.14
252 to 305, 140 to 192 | 1.15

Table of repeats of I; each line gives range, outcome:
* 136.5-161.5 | 133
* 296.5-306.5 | 141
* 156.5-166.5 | 130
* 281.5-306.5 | 143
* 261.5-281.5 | 140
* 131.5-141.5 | 134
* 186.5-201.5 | 110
